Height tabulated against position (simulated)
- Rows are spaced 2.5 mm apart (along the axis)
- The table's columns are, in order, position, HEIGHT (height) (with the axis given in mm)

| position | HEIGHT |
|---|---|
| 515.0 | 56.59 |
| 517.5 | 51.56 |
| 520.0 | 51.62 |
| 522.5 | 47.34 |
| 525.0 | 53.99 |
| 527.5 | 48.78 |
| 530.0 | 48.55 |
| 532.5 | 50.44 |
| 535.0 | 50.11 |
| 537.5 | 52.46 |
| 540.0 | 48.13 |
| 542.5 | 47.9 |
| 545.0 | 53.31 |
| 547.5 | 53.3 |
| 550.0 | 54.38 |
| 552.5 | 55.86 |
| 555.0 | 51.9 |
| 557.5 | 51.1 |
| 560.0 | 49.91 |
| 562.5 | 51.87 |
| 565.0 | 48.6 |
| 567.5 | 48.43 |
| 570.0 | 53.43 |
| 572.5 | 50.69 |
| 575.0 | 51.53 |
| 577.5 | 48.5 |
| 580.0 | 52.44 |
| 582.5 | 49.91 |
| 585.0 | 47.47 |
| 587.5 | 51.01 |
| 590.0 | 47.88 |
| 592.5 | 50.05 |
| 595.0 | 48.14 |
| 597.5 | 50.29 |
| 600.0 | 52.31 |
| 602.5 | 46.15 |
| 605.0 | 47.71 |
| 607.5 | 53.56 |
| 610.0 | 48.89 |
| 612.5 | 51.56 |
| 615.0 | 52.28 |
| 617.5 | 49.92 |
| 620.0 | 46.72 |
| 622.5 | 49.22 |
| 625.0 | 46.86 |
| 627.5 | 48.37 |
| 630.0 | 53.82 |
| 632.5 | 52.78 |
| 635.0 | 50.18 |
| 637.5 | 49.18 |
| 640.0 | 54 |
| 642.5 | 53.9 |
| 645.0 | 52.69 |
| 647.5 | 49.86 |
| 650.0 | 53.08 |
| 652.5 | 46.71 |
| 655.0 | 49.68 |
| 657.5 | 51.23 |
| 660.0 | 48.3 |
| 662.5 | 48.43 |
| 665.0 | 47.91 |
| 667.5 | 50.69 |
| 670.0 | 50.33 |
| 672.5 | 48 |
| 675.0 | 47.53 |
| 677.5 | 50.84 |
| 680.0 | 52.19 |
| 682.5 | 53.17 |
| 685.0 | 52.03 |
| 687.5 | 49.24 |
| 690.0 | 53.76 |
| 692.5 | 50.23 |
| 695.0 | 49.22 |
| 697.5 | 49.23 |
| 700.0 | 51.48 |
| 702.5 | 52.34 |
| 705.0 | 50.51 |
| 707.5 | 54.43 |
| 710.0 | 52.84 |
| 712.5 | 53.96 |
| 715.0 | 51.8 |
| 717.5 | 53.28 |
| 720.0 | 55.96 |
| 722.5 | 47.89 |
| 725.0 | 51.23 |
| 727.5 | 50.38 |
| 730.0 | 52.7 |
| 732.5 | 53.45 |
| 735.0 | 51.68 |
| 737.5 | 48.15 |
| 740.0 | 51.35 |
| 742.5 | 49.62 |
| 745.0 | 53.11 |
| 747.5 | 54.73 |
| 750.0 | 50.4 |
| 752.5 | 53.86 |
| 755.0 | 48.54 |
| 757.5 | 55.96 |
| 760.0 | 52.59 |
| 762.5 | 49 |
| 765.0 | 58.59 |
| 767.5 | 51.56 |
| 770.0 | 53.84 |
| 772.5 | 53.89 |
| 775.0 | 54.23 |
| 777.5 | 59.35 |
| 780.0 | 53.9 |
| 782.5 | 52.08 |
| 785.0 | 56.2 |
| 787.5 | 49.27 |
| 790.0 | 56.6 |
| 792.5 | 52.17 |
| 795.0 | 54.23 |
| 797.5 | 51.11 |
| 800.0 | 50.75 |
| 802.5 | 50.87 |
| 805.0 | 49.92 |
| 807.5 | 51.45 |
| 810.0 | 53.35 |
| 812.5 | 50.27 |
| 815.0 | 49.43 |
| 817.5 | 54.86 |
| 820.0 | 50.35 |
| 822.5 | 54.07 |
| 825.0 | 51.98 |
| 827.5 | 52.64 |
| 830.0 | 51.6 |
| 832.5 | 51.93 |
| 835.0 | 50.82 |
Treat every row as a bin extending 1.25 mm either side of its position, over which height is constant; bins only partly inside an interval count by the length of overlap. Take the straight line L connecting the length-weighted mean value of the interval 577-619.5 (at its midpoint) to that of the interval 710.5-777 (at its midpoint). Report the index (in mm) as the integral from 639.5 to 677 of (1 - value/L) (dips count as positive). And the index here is 0.6 mm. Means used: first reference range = 49.9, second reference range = 52.5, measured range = 50.1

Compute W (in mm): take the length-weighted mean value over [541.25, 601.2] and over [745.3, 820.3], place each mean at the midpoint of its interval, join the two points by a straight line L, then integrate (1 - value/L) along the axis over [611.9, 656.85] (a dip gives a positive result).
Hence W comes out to 0.7 mm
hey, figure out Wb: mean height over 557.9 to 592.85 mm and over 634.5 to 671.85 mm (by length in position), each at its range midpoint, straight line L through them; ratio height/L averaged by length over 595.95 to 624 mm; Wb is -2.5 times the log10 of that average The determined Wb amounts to 0.01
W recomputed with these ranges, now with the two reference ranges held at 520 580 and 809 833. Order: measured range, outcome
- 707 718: -0.3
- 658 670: 0.5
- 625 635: 0.1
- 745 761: -0.3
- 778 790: -0.4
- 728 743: 0.1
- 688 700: 0.2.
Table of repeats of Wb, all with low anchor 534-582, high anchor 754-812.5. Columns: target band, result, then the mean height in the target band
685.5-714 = 0.02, 51.6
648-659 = 0.04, 50.1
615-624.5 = 0.06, 49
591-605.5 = 0.05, 49.2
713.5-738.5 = 0.02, 51.7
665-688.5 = 0.04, 50.3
